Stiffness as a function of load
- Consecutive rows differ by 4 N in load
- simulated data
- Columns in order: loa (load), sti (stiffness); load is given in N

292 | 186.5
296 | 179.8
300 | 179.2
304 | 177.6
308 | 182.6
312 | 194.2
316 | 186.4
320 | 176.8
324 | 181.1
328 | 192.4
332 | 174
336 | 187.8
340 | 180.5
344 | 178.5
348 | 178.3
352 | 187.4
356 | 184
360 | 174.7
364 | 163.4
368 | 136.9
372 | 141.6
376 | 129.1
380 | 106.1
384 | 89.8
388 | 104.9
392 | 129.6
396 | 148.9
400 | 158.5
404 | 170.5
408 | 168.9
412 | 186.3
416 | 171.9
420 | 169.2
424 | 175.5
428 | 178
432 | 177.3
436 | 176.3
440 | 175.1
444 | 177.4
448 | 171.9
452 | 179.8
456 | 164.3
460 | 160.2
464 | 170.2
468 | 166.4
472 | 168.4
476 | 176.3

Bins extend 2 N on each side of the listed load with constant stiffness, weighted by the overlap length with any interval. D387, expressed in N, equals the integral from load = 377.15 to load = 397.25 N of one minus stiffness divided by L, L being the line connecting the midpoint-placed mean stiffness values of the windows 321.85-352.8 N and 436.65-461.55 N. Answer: 7.1 N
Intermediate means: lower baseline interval 182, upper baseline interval 172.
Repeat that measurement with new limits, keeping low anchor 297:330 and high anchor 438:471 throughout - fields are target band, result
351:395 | 9.5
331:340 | 0.0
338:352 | 0.0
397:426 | 0.6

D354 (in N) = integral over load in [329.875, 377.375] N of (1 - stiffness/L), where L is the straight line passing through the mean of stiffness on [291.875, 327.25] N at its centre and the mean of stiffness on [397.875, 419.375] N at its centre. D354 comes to 2.4 N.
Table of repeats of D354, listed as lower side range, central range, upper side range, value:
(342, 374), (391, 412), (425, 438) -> 1.70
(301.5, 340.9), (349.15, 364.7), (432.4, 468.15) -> 0.14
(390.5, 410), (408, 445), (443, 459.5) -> -2.66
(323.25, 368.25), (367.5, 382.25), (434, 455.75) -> 4.18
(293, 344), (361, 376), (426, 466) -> 2.70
